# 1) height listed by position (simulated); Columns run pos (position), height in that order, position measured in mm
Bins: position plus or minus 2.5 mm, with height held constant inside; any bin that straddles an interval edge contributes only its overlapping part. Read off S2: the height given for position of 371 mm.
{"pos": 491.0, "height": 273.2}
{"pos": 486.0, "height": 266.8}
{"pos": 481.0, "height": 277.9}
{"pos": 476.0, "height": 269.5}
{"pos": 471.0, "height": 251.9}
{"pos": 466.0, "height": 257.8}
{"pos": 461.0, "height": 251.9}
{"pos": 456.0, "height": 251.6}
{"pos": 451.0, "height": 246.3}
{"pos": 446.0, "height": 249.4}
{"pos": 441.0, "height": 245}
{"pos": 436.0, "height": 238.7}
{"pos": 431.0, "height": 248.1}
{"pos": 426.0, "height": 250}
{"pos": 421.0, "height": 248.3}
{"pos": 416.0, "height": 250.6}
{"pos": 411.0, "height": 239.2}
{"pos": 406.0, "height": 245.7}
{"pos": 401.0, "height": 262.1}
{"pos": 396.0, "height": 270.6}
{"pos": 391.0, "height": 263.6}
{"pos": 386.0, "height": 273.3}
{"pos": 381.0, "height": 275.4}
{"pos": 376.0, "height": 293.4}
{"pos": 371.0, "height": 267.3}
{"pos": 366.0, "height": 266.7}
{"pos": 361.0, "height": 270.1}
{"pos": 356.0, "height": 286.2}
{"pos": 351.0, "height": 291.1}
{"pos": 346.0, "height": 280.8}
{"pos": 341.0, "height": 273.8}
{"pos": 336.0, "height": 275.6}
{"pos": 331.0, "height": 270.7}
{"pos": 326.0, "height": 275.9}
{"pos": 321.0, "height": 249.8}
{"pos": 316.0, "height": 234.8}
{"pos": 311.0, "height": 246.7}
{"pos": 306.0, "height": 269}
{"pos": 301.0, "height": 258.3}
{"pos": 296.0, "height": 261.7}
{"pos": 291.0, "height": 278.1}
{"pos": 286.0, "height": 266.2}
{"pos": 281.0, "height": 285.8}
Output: 267.3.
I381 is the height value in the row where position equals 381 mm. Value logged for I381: 275.4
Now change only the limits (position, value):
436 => 238.7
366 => 266.7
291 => 278.1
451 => 246.3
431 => 248.1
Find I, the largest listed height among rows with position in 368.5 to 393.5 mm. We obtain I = 293.4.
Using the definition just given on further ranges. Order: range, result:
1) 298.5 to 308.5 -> 269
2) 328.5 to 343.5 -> 275.6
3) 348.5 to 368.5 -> 291.1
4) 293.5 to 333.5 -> 275.9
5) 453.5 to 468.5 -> 257.8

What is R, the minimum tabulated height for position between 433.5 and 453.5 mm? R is 238.7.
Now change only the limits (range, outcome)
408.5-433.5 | 239.2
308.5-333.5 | 234.8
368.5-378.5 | 267.3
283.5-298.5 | 261.7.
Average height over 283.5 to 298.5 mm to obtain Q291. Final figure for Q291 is 269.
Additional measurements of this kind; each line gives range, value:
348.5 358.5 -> 289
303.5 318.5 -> 250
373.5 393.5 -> 276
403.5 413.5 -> 242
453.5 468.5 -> 254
